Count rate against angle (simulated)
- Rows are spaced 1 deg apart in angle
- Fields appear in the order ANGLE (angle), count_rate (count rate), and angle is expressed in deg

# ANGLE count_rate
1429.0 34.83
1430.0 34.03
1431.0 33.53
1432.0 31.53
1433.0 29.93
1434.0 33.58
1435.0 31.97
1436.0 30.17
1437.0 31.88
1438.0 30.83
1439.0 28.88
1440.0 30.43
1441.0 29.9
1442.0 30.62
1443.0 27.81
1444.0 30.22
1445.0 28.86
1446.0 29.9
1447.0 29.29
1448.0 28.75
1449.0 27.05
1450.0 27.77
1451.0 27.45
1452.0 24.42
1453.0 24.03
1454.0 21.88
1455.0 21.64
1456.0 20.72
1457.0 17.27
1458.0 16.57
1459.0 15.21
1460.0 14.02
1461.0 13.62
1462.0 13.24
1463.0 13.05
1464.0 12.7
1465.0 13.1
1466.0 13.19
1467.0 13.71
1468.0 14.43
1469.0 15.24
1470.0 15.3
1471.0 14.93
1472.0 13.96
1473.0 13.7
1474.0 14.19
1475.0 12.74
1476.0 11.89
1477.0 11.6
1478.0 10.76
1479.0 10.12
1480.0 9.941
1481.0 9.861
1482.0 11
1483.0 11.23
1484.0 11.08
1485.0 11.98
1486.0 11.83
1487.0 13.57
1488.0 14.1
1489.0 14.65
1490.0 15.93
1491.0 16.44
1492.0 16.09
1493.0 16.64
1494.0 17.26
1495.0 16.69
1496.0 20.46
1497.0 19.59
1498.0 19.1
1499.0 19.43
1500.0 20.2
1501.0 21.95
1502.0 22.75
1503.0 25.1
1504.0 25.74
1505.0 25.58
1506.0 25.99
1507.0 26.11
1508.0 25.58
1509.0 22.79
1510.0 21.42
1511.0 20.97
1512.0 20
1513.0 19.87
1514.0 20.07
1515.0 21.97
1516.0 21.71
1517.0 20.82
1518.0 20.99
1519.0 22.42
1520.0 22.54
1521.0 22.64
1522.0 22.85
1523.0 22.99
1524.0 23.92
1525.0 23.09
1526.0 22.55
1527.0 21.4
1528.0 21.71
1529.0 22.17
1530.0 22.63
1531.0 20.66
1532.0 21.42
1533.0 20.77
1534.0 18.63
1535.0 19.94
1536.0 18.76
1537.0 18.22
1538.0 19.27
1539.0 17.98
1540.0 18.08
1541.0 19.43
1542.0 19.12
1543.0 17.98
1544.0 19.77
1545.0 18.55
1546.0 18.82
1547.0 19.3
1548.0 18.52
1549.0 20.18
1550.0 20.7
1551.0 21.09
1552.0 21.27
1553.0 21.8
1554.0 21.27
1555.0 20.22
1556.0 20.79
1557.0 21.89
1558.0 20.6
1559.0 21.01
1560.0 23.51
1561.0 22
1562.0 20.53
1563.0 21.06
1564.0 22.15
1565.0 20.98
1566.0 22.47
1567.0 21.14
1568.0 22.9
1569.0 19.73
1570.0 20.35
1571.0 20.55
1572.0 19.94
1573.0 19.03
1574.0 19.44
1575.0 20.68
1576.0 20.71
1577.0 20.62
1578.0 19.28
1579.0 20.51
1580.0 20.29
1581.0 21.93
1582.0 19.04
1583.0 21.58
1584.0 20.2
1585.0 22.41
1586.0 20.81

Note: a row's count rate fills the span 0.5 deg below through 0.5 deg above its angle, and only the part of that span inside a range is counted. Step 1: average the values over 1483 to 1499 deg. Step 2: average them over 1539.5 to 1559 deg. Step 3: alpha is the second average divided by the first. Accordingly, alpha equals 1.28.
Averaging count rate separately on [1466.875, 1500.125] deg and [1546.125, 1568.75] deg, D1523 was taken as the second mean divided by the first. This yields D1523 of 1.5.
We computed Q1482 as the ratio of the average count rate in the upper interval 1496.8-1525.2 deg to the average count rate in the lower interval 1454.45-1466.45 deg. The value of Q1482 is 1.45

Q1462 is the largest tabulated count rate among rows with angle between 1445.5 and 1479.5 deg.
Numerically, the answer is 29.9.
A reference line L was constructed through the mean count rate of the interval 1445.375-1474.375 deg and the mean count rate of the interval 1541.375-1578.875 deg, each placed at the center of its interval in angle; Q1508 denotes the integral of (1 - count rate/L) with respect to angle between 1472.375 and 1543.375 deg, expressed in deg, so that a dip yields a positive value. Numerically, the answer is 3.1 deg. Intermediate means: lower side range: 18.7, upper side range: 20.5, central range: 18.8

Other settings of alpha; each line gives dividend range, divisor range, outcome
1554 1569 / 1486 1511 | 1.07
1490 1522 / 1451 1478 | 1.35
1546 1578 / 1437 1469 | 0.93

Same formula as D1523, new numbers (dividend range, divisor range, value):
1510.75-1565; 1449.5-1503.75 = 1.29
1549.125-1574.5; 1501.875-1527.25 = 0.92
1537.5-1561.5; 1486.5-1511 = 1.00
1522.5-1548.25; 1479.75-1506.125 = 1.18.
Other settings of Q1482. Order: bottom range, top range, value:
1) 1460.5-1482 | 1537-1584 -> 1.58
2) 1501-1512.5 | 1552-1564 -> 0.90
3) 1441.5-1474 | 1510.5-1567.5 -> 1.04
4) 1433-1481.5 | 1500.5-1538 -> 1.07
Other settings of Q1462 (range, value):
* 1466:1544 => 26.11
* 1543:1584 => 23.51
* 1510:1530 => 23.92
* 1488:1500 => 20.46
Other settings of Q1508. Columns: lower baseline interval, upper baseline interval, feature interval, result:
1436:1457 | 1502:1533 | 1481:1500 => 7.0 deg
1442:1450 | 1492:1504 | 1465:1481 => 7.5 deg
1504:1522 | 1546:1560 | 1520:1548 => 1.5 deg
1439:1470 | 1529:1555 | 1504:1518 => -1.5 deg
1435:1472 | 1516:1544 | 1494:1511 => -0.7 deg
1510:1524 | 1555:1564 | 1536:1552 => 1.7 deg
